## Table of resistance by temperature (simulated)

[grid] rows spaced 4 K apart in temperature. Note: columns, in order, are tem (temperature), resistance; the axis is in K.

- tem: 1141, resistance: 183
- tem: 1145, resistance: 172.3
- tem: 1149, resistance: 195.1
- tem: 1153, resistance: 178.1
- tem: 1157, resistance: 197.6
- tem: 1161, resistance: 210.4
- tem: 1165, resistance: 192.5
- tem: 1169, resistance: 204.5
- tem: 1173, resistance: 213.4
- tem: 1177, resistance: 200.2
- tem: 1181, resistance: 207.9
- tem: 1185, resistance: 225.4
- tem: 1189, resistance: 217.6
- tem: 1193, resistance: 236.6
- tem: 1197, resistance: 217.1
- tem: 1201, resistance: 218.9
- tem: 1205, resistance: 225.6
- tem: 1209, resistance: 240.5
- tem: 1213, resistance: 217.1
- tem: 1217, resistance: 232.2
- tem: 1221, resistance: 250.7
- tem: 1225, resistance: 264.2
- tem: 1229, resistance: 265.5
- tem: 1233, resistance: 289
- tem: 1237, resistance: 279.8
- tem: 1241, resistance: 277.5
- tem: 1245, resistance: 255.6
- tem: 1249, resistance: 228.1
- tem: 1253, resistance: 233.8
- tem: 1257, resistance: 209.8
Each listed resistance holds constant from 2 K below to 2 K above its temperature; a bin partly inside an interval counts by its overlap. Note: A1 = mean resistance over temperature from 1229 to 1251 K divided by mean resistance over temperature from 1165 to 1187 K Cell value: 1.27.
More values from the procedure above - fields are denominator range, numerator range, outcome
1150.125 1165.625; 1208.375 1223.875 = 1.21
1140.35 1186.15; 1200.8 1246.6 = 1.27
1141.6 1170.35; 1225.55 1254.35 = 1.36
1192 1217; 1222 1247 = 1.20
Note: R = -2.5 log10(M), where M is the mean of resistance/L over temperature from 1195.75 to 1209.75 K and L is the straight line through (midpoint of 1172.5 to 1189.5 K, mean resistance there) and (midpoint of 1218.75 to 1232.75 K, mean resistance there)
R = 0.06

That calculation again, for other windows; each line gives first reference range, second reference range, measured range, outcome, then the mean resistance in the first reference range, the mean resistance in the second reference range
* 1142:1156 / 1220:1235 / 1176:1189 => 0.033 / 183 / 268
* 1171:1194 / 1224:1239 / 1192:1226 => 0.069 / 216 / 275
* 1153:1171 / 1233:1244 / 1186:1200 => 0.035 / 199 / 278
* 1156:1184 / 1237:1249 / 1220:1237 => -0.078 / 205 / 262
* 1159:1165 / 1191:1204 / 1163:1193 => 0.015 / 204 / 224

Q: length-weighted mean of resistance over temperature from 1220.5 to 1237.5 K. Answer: 271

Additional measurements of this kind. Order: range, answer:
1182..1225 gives 229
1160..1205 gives 214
